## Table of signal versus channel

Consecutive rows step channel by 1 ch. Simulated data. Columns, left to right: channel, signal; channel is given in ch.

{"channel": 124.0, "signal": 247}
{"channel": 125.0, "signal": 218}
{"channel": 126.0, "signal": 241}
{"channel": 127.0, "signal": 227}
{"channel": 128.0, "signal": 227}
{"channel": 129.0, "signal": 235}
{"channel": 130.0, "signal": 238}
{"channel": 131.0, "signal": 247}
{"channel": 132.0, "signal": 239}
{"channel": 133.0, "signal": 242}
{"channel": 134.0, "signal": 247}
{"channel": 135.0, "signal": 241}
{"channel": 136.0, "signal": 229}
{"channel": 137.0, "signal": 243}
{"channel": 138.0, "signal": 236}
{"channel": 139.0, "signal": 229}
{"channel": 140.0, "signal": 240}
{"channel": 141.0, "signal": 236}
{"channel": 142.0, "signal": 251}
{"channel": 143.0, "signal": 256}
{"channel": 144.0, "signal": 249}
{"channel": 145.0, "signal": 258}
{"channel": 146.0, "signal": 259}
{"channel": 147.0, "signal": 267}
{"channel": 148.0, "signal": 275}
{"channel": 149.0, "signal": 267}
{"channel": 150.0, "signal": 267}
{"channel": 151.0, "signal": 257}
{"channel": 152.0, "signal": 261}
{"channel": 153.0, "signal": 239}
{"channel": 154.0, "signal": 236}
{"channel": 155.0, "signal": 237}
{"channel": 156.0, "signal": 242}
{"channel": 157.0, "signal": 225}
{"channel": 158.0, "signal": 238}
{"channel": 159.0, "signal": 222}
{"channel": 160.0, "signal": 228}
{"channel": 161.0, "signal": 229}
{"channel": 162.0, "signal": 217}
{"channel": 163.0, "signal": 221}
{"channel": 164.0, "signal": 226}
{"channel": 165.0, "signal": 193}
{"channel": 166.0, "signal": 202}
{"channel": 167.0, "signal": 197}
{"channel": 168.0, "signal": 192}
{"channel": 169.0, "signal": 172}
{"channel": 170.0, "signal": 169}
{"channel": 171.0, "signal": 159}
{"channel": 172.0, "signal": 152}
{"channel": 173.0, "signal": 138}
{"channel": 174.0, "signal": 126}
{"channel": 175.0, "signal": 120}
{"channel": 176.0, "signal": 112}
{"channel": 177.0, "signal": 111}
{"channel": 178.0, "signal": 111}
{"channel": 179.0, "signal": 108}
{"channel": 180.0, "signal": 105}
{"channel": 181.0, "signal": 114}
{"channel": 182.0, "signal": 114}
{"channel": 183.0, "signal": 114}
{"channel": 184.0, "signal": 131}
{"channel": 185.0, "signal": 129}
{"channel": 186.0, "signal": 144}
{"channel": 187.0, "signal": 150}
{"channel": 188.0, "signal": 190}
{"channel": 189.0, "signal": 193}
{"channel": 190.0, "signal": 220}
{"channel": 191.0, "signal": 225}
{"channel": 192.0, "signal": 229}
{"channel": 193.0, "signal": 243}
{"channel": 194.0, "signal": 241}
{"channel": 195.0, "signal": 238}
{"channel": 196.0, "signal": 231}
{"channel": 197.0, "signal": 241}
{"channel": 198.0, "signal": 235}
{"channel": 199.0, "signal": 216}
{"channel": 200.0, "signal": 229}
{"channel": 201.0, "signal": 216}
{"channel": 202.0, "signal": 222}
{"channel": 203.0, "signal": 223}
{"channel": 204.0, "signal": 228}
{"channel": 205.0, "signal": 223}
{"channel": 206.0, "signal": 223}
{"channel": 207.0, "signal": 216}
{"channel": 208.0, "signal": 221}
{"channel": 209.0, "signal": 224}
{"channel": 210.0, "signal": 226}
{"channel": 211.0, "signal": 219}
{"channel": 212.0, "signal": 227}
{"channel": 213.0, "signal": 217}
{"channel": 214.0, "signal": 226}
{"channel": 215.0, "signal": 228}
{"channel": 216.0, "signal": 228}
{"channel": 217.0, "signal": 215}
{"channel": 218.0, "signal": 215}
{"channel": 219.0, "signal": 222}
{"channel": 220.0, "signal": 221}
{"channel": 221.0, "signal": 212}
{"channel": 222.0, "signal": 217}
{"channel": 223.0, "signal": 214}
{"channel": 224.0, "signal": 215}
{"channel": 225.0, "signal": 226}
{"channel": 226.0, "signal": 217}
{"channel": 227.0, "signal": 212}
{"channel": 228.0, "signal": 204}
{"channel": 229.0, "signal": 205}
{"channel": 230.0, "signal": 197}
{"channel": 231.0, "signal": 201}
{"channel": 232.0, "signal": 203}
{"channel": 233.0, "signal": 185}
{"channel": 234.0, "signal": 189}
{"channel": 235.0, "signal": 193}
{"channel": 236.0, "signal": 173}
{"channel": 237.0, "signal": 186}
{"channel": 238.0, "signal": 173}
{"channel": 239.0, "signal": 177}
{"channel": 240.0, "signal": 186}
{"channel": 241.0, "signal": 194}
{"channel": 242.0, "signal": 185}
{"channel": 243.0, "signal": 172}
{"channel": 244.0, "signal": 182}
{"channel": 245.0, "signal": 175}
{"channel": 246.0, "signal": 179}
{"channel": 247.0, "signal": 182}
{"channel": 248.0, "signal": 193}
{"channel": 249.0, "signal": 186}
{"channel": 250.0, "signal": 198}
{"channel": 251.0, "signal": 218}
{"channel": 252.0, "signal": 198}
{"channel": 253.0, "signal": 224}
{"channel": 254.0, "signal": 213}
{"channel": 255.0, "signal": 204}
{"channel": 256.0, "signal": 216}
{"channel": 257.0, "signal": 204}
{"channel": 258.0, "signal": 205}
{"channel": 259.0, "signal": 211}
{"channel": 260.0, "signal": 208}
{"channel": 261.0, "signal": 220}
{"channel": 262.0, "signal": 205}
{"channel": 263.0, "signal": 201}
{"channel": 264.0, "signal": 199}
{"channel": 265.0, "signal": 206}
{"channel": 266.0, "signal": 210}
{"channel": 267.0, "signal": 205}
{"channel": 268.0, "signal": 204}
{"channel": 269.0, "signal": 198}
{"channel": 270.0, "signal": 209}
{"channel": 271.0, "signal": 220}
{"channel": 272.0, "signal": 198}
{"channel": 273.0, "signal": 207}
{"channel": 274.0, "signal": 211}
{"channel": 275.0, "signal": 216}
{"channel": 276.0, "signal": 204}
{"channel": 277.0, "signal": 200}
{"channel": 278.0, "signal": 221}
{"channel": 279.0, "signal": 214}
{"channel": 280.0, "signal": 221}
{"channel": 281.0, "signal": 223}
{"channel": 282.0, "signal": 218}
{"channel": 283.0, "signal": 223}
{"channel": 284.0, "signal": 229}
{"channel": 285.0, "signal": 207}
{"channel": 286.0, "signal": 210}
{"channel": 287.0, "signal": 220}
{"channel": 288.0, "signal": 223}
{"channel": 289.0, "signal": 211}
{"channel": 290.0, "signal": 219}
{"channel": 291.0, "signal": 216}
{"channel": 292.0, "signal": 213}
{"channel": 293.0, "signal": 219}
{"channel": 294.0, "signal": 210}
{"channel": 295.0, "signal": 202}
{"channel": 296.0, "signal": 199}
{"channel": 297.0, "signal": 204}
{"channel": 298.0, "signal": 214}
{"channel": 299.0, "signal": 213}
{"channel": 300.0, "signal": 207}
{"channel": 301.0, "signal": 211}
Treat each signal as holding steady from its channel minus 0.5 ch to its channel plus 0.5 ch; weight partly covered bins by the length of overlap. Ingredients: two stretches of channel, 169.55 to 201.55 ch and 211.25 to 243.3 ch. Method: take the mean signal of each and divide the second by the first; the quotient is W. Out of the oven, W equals 1.2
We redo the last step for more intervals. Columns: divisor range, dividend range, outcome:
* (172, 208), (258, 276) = 1.15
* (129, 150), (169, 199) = 0.67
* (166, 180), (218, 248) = 1.36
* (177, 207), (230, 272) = 1.05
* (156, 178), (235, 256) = 1.04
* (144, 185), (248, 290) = 1.09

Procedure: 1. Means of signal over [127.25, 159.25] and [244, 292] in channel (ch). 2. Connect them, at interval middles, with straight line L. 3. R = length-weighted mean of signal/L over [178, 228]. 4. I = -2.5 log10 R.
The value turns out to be 0.12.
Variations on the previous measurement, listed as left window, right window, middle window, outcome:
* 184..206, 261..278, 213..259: 0.04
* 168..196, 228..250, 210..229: -0.22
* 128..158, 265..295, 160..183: 0.44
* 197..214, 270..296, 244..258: 0.10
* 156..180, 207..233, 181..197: 0.04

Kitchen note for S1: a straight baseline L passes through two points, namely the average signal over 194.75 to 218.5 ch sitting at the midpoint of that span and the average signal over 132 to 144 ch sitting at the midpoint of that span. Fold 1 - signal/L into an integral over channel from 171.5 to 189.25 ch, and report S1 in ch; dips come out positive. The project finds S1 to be 7.7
